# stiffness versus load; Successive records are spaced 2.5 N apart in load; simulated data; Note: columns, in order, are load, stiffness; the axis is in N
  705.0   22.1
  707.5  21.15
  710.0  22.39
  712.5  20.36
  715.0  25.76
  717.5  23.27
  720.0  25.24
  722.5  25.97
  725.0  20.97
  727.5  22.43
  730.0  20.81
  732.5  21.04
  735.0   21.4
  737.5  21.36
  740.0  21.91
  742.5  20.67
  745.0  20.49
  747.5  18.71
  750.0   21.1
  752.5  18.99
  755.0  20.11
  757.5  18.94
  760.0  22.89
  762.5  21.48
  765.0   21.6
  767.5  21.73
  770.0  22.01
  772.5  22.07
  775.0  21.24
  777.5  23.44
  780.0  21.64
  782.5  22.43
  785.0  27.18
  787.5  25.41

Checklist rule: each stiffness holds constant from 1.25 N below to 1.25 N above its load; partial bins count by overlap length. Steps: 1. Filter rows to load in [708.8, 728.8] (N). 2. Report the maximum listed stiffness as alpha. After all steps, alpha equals 25.97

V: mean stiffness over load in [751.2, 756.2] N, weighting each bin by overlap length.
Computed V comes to 19.6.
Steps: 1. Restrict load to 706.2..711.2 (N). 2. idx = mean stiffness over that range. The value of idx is 21.8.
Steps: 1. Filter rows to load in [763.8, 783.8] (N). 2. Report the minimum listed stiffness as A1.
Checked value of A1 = 21.24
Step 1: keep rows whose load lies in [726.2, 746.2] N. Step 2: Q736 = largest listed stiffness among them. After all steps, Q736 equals 22.43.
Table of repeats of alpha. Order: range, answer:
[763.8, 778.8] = 23.44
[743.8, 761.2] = 22.89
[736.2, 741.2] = 21.91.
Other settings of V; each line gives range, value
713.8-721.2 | 24.7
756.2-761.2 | 20.9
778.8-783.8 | 22.1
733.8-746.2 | 21.2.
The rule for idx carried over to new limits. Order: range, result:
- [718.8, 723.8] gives 25.6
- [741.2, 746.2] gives 20.6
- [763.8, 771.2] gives 21.8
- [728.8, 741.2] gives 21.3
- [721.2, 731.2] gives 22.6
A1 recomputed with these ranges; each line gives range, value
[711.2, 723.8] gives 20.36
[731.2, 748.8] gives 18.71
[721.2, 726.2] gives 20.97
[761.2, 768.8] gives 21.48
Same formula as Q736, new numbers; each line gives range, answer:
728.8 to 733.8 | 21.04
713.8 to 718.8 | 25.76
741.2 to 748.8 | 20.67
